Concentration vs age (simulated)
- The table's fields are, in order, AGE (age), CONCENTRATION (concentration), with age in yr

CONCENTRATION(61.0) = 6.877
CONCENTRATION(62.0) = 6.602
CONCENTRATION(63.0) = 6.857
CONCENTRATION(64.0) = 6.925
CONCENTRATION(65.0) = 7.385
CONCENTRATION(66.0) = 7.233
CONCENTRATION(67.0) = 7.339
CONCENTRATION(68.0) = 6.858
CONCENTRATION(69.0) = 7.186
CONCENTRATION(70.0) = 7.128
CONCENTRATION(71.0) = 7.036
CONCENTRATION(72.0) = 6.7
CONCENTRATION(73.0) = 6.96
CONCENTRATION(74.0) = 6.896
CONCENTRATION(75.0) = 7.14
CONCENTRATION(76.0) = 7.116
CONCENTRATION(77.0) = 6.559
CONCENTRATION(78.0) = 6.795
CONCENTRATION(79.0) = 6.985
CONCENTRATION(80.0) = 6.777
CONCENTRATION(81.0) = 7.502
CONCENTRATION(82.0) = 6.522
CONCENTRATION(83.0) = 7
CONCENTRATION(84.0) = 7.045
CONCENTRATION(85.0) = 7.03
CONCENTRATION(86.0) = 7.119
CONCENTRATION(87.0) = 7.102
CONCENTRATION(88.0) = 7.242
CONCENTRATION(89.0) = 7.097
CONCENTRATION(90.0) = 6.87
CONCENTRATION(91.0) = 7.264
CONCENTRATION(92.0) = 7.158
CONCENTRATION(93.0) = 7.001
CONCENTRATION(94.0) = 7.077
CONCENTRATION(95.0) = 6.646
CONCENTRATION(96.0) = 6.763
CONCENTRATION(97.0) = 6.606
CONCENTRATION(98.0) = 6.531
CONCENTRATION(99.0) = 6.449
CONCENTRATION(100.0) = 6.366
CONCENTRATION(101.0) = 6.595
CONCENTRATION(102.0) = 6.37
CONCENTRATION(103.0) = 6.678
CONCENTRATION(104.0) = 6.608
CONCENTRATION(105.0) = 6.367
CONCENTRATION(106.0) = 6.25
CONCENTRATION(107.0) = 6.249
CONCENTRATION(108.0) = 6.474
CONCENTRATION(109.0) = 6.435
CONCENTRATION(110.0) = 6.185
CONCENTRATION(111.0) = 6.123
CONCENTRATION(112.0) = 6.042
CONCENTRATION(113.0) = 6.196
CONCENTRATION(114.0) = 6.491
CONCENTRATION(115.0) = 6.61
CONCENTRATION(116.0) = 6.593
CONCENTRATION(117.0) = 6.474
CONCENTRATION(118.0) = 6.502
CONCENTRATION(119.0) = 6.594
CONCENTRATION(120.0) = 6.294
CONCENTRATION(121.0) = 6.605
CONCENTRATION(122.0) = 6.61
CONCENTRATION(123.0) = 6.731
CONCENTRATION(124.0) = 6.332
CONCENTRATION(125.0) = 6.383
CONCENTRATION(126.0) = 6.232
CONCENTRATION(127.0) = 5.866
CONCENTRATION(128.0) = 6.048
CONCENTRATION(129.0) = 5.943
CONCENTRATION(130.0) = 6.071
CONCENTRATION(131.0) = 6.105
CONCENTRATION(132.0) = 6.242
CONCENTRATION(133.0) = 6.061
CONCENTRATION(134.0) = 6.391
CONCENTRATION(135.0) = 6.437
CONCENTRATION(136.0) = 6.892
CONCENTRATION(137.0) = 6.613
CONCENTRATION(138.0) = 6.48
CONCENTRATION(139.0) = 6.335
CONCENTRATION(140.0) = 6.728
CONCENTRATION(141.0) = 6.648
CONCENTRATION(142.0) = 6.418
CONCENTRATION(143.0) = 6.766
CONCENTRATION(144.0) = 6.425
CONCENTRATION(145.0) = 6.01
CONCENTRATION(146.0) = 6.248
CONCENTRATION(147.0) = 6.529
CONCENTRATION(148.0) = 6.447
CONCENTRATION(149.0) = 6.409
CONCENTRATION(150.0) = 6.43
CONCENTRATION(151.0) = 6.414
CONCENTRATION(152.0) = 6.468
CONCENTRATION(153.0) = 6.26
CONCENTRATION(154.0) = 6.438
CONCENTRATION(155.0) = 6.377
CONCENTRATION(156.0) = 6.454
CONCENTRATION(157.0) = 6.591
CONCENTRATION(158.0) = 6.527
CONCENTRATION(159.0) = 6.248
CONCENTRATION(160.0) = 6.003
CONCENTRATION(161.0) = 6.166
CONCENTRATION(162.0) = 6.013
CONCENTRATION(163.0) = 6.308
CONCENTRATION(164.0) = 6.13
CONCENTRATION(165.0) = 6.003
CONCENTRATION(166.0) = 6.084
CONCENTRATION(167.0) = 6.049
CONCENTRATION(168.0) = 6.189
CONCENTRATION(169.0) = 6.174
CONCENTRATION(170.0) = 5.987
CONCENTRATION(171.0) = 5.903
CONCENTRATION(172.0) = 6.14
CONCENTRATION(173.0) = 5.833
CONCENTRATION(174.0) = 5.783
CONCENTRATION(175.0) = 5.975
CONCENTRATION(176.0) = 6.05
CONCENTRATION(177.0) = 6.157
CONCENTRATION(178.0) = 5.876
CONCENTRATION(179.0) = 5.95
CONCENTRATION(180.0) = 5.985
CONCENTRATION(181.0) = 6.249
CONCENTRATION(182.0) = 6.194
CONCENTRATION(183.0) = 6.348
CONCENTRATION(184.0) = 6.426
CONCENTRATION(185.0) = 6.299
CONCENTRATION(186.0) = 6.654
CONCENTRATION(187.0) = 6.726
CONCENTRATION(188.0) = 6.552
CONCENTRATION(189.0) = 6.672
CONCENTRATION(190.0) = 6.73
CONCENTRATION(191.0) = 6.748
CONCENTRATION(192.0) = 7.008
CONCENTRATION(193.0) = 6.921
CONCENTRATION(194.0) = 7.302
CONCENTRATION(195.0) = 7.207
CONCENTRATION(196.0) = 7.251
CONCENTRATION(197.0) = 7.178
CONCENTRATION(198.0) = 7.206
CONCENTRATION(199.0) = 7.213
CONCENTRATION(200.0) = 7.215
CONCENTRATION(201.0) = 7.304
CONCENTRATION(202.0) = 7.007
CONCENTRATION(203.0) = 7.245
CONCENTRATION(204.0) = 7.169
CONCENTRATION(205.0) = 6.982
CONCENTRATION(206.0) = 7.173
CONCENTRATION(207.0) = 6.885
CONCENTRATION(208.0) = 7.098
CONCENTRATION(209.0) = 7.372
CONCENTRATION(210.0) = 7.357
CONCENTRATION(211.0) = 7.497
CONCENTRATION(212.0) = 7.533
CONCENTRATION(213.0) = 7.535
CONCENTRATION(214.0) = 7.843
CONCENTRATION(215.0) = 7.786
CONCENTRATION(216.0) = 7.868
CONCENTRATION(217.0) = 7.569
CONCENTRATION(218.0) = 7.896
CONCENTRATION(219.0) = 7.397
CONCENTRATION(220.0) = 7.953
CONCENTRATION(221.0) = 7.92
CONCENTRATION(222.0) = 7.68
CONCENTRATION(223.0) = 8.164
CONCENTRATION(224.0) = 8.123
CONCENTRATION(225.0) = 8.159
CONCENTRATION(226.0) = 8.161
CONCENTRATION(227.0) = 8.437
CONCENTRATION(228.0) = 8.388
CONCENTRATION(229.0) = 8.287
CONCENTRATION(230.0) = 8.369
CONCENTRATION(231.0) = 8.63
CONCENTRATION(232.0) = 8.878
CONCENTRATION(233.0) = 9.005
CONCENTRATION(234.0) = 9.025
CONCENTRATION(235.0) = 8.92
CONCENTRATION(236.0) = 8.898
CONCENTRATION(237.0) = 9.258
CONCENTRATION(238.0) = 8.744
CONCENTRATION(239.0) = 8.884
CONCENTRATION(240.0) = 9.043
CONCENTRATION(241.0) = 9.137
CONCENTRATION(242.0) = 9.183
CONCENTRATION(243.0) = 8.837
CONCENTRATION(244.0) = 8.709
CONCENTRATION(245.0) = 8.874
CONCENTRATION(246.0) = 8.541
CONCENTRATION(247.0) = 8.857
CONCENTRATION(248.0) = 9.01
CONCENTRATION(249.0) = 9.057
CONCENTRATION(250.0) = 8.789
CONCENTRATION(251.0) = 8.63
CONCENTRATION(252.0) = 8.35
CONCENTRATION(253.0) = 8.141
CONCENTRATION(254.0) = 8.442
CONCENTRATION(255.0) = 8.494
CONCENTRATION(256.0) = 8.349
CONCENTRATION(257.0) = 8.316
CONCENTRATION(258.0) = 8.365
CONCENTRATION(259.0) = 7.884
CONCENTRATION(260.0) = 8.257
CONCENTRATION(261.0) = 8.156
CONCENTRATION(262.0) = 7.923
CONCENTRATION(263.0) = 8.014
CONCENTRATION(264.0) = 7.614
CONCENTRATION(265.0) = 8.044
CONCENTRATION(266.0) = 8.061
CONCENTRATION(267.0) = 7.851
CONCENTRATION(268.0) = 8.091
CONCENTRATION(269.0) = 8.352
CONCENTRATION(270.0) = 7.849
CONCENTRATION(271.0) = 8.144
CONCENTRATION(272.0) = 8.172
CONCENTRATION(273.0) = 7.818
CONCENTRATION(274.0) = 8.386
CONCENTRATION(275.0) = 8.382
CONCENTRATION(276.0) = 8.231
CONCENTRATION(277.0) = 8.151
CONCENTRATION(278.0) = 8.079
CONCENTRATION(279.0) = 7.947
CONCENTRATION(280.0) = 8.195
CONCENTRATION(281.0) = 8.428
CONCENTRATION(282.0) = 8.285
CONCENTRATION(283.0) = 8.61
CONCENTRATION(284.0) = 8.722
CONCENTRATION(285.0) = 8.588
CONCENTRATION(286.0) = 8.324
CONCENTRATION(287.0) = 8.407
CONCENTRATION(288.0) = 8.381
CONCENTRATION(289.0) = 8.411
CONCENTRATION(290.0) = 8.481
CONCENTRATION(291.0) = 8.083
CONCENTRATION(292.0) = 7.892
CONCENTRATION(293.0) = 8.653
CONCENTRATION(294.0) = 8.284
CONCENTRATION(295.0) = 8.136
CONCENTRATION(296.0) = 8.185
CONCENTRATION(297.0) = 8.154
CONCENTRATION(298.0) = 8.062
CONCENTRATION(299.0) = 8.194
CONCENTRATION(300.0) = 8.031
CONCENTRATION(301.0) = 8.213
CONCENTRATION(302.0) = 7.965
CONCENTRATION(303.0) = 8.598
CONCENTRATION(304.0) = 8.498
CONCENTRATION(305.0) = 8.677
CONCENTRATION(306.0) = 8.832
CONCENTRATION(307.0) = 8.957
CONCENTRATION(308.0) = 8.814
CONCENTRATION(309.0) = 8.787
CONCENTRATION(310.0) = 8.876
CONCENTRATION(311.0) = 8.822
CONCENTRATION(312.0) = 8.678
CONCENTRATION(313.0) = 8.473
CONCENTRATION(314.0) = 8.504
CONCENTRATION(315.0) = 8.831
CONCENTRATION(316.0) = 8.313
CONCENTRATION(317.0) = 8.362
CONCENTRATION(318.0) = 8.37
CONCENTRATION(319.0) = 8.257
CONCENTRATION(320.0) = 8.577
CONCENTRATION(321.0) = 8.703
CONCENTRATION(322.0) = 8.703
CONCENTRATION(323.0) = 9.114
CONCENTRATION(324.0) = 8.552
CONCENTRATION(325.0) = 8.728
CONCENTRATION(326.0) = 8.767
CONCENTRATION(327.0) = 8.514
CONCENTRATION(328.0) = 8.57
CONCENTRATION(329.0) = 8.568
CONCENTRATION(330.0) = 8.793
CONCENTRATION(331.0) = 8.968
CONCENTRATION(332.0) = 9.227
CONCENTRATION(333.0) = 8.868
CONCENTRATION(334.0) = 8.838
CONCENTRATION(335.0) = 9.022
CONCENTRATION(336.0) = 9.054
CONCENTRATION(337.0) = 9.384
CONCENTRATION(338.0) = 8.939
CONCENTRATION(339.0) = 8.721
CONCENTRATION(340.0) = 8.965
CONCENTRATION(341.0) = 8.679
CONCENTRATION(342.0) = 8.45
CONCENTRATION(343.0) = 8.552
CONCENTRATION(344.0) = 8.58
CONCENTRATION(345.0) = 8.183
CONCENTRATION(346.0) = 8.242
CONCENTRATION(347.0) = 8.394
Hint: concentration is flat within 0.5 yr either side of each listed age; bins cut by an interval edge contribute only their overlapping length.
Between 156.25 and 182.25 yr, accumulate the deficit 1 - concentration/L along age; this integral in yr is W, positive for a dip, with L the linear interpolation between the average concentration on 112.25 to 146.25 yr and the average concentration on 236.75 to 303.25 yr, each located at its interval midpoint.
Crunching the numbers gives 3.17 yr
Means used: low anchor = 6.39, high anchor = 8.36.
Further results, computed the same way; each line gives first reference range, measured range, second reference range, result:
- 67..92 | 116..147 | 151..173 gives 0.55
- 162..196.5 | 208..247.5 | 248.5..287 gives -4.88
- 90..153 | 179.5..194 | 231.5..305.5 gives 1.51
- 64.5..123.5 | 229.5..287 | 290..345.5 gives -2.59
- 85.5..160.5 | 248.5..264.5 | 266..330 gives -0.70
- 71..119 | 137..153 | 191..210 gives 1.09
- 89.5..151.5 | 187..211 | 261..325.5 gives 0.80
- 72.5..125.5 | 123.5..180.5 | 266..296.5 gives 7.11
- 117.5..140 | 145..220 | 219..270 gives 6.82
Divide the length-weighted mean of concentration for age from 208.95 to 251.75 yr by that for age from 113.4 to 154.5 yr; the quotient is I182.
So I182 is 1.31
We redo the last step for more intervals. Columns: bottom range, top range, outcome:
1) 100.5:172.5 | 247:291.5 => 1.31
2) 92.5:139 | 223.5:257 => 1.35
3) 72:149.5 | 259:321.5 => 1.26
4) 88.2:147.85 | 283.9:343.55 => 1.32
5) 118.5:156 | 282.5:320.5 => 1.32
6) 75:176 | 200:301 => 1.27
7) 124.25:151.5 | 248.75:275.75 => 1.29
